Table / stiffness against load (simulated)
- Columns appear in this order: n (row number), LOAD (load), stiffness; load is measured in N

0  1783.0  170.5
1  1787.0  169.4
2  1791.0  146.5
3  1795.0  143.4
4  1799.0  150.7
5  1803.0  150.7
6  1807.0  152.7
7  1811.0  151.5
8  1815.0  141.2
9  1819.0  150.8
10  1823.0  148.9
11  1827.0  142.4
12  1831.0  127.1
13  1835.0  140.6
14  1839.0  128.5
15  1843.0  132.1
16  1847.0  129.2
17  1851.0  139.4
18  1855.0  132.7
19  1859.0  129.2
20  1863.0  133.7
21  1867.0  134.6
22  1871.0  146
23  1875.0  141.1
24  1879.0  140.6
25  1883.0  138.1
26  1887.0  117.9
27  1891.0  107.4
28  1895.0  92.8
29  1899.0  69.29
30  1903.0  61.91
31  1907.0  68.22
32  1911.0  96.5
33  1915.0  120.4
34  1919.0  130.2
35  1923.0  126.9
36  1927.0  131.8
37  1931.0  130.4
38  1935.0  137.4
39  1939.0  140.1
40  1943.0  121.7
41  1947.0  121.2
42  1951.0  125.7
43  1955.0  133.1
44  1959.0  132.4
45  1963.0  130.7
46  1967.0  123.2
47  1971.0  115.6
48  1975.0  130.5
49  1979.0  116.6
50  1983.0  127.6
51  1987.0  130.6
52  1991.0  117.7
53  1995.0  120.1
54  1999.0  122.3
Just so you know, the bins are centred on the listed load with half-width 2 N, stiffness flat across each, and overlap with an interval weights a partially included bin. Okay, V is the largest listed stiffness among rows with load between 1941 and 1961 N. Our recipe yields 133.1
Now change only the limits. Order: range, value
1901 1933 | 131.8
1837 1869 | 139.4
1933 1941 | 140.1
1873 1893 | 141.1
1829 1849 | 140.6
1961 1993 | 130.7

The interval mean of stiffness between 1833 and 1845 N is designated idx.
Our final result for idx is 134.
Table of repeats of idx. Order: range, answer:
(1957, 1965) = 132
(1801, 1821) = 149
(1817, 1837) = 142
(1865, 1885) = 140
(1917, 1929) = 130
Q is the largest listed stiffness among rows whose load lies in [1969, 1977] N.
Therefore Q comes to 130.5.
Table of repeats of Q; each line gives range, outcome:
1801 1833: 152.7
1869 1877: 146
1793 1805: 150.7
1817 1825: 150.8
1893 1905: 92.8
